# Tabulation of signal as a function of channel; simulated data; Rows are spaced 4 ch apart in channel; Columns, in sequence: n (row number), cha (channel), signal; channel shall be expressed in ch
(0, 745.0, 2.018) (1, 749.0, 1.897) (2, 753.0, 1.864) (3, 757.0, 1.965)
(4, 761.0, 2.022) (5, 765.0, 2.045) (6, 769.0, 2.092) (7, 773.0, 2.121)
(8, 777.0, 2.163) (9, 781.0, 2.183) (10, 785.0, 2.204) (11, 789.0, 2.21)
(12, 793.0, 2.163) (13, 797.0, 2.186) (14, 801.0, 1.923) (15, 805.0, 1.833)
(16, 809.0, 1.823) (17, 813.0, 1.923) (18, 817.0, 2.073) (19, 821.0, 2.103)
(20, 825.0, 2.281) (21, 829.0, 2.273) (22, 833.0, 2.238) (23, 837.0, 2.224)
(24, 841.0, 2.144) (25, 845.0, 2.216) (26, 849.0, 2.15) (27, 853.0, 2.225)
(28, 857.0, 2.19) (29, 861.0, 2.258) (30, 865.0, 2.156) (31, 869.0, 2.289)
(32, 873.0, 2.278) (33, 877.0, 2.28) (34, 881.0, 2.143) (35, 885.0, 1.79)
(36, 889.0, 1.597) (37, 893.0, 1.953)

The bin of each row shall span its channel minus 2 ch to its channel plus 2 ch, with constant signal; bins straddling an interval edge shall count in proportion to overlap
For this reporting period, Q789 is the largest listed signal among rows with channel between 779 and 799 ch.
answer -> 2.21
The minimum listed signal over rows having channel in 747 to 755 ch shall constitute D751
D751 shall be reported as 1.864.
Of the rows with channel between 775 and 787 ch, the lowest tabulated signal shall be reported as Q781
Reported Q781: 2.163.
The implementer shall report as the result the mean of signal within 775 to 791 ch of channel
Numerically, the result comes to 2.19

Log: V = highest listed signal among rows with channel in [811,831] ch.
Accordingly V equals 2.281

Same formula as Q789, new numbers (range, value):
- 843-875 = 2.289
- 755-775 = 2.121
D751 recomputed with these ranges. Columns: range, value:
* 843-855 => 2.15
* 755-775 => 1.965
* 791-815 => 1.823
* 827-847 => 2.144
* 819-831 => 2.103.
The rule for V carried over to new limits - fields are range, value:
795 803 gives 2.186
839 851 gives 2.216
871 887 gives 2.28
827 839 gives 2.273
